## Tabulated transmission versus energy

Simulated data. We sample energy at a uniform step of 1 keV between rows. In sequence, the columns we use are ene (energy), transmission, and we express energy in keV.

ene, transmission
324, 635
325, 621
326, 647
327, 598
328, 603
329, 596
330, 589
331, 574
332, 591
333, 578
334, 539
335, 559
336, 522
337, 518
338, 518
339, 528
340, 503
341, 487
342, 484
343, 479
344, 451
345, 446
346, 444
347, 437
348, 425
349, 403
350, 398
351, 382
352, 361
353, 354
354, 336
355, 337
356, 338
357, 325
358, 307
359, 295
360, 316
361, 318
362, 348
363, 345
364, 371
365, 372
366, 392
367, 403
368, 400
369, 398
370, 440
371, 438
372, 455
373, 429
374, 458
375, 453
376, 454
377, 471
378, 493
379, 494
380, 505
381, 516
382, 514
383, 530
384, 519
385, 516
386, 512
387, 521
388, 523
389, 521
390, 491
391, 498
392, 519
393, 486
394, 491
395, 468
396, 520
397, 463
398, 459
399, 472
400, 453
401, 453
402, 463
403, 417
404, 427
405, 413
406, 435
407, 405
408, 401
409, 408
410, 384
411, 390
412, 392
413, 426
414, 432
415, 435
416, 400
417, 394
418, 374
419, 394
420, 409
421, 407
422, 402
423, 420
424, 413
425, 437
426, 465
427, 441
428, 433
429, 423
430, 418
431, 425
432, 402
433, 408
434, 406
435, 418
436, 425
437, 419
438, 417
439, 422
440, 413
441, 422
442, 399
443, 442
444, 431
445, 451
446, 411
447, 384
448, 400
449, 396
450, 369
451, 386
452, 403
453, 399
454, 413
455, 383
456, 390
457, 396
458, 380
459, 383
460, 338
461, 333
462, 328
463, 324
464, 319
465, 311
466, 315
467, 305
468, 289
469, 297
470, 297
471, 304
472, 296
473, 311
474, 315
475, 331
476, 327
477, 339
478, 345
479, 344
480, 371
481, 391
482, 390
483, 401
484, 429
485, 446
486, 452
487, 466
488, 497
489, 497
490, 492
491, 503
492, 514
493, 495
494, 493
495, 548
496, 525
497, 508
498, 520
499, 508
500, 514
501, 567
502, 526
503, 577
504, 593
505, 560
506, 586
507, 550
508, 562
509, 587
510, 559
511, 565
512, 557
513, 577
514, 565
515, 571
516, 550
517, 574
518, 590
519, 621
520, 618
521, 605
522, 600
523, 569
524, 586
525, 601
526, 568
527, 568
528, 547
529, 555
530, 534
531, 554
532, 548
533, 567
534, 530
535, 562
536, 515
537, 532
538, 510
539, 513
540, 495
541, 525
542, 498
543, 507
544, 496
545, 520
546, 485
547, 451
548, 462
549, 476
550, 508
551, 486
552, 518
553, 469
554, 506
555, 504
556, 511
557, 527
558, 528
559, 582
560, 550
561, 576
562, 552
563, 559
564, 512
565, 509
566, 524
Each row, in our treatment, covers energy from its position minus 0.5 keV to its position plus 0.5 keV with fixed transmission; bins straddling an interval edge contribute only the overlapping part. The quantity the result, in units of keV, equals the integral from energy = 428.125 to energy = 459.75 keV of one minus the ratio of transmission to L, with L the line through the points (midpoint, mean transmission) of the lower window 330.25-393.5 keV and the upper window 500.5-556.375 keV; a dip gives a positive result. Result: 5.7 keV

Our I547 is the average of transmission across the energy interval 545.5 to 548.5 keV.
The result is 466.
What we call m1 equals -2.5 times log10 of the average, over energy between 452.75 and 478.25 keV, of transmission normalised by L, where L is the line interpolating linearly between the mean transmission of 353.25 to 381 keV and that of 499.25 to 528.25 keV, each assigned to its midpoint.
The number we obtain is 0.46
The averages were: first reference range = 398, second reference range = 573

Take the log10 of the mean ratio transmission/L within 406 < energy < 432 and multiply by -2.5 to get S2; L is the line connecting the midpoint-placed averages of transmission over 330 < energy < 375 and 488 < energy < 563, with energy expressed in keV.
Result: 0.143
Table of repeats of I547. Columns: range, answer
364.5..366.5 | 382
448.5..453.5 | 391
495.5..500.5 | 515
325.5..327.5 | 622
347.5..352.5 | 394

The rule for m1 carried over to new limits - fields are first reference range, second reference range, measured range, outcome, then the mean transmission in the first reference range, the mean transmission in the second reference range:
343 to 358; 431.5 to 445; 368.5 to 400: -0.207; 389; 418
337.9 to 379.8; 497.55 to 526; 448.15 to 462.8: 0.329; 411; 570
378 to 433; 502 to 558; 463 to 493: 0.319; 451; 543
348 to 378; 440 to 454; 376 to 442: -0.128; 385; 408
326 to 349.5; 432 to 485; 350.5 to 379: 0.244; 519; 372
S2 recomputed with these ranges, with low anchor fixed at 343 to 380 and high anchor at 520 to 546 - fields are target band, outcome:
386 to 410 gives -0.09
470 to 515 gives 0.09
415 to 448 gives 0.10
